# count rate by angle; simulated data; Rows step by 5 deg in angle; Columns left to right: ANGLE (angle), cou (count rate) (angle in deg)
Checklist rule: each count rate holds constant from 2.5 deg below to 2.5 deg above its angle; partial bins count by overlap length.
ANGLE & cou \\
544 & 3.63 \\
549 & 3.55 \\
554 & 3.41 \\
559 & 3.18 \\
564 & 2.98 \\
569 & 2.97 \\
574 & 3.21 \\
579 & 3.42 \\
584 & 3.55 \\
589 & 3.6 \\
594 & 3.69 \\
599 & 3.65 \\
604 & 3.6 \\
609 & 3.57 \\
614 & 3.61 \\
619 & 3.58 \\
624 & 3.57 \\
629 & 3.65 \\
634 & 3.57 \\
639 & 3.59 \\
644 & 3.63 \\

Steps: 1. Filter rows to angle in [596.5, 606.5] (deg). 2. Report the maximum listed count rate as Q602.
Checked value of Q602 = 3.65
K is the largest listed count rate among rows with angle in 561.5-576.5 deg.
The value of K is 3.21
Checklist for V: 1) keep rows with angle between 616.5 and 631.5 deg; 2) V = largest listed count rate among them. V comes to 3.65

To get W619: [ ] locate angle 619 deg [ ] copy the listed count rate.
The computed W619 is 3.58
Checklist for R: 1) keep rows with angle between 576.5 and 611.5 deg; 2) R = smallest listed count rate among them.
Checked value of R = 3.42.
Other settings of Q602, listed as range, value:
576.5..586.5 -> 3.55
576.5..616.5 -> 3.69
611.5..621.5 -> 3.61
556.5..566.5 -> 3.18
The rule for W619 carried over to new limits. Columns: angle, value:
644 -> 3.63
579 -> 3.42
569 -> 2.97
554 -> 3.41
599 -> 3.65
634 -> 3.57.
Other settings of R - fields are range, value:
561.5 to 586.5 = 2.97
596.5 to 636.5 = 3.57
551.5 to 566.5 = 2.98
